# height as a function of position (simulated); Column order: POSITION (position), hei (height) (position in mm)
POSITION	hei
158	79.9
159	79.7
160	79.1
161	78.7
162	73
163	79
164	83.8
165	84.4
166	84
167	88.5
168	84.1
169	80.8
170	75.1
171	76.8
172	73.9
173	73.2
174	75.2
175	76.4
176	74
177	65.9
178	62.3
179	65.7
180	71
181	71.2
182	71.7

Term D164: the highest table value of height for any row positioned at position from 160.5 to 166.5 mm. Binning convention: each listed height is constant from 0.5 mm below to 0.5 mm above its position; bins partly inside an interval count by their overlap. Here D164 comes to 84.4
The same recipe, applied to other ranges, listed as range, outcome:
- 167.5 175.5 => 84.1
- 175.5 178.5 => 74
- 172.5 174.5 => 75.2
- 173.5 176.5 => 76.4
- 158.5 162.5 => 79.7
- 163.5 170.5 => 88.5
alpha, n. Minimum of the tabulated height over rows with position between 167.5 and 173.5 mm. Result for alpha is 73.2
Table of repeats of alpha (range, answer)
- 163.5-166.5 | 83.8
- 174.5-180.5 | 62.3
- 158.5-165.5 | 73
